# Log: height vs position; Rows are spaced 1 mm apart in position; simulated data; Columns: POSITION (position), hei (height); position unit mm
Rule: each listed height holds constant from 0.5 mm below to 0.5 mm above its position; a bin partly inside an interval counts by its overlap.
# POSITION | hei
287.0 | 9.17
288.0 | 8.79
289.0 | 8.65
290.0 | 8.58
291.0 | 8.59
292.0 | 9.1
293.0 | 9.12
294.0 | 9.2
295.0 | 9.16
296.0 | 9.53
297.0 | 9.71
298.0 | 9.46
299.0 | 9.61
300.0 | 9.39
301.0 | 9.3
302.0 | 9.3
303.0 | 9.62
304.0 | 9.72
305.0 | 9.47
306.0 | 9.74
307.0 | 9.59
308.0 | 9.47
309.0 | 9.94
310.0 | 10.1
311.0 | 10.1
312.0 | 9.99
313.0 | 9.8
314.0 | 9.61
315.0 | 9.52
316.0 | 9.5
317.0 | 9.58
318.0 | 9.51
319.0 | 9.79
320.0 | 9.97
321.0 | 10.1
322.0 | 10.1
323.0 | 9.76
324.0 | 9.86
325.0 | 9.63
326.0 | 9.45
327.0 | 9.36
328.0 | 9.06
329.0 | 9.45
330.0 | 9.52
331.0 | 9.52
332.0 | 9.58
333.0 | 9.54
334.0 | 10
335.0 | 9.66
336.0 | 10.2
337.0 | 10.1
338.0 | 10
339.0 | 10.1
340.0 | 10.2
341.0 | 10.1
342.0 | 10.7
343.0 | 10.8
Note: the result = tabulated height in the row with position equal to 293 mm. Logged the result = 9.12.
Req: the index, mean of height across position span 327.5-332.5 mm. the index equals 9.43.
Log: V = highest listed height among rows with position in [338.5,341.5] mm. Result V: 10.2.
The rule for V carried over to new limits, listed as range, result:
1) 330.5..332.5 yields 9.58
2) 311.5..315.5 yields 9.99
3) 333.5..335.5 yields 10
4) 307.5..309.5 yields 9.94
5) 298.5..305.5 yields 9.72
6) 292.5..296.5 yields 9.53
